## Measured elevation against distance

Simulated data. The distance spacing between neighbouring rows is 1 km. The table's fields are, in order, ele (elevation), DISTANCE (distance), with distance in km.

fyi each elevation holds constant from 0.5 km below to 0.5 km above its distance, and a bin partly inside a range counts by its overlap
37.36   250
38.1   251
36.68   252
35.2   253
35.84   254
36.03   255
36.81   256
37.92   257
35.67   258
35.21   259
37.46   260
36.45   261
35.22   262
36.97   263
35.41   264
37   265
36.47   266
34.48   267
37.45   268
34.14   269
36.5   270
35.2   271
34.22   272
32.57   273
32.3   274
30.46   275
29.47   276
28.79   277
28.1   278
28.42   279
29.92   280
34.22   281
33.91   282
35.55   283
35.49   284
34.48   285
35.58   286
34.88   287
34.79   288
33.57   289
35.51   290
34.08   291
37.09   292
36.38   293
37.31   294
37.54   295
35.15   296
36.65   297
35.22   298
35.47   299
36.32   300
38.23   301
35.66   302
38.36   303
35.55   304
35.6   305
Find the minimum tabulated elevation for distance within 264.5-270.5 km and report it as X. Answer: 34.14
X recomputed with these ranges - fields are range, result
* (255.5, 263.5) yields 35.21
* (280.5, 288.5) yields 33.91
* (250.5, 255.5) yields 35.2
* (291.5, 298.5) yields 35.15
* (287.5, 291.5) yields 33.57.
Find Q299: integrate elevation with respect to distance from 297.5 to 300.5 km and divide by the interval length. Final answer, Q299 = 35.7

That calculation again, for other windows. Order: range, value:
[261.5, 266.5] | 36.2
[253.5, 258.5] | 36.5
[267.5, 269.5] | 35.8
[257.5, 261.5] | 36.2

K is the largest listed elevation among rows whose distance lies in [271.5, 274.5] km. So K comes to 34.22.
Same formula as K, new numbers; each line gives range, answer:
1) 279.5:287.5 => 35.58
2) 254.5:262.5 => 37.92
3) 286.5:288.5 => 34.88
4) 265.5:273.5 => 37.45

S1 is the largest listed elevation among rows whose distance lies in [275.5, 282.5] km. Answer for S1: 34.22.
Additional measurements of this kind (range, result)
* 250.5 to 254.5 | 38.1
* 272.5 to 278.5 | 32.57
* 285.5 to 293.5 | 37.09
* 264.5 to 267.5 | 37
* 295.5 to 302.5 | 38.23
